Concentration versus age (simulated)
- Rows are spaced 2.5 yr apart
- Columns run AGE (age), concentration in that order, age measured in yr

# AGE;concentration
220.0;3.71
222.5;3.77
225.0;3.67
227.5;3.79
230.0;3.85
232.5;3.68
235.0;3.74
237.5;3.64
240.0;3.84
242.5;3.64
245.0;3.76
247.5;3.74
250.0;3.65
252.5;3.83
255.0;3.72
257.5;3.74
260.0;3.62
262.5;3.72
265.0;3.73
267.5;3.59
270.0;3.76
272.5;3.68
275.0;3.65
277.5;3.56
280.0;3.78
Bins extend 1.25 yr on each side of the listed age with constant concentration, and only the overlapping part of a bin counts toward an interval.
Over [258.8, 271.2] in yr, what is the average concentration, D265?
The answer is 3.68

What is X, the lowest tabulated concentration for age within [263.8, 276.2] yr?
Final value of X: 3.59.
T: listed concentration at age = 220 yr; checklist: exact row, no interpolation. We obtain 3.71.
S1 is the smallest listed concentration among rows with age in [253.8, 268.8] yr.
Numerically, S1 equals 3.59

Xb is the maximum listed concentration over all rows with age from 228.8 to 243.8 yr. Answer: 3.85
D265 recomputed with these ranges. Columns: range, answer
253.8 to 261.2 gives 3.69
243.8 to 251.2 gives 3.72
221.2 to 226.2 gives 3.72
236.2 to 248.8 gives 3.72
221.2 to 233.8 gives 3.75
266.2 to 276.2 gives 3.67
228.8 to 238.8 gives 3.73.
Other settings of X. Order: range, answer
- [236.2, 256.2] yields 3.64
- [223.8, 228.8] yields 3.67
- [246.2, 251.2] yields 3.65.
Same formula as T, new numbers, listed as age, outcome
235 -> 3.74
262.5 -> 3.72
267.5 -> 3.59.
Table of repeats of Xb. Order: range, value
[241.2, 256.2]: 3.83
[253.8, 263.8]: 3.74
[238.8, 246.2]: 3.84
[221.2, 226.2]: 3.77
